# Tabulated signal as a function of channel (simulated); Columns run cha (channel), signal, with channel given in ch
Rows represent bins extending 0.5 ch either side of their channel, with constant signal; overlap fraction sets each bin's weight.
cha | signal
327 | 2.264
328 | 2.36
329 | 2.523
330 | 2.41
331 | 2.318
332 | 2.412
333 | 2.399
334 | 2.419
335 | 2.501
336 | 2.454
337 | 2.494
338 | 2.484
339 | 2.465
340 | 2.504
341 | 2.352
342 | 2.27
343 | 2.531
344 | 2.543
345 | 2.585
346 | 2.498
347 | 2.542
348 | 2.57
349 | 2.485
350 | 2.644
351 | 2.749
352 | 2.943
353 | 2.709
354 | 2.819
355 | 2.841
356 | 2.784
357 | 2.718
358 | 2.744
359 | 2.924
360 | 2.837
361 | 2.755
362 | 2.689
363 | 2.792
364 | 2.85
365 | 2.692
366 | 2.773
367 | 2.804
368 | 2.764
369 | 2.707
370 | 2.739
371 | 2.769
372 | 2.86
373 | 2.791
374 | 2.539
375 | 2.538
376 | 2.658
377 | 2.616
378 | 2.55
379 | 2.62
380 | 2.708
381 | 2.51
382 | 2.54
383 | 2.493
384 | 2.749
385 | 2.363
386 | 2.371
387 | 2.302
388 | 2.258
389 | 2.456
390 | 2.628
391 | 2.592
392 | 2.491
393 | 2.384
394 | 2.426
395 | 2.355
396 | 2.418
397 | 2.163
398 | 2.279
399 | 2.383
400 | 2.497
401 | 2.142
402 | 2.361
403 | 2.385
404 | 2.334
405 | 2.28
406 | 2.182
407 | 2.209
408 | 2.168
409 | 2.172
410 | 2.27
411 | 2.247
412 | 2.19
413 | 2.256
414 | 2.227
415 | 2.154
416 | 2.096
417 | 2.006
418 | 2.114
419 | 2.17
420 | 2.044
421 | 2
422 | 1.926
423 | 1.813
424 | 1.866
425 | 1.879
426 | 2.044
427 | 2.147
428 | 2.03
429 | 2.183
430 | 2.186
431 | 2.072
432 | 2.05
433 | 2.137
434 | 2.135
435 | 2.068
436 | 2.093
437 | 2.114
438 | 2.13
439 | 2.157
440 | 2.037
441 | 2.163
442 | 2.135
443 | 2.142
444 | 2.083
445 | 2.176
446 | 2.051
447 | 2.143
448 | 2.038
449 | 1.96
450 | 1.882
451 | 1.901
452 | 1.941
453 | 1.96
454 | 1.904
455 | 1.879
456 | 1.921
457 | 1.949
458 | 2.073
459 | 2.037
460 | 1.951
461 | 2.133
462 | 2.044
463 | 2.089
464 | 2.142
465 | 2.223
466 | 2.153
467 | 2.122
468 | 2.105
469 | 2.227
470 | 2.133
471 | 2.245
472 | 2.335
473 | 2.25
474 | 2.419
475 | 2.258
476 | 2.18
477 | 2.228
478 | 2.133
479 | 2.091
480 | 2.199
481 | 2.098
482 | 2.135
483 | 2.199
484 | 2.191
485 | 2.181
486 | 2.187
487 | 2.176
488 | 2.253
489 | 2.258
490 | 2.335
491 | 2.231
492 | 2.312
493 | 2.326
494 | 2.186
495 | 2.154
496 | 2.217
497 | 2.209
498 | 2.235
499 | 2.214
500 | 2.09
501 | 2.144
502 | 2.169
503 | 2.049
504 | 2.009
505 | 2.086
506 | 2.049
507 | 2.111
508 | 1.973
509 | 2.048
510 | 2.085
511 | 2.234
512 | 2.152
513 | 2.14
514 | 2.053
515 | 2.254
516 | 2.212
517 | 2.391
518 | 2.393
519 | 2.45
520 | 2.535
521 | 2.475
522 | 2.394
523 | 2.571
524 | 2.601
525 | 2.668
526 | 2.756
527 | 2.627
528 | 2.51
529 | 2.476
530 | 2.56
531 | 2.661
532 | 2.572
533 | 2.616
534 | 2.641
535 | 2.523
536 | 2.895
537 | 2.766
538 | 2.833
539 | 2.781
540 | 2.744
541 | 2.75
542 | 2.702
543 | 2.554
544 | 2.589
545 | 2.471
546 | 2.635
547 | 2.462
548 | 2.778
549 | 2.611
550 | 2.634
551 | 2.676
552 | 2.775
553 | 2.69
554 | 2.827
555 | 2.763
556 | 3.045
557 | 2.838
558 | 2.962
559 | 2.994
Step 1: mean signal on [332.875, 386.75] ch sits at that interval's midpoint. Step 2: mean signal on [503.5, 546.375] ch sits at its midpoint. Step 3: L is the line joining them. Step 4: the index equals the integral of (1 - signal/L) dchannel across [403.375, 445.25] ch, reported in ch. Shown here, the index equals 7.3 ch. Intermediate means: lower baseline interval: 2.63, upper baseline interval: 2.45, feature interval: 2.12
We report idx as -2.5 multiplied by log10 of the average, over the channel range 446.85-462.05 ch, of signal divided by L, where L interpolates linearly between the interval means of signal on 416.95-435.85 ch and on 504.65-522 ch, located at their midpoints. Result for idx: 0.07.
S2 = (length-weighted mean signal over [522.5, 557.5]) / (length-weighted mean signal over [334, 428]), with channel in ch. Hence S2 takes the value 1.09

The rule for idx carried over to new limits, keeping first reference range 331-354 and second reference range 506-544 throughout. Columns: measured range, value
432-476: 0.19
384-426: 0.12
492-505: 0.15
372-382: -0.04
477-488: 0.15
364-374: -0.10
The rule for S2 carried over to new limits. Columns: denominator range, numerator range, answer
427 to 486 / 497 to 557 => 1.17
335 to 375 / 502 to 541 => 0.91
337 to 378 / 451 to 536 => 0.84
